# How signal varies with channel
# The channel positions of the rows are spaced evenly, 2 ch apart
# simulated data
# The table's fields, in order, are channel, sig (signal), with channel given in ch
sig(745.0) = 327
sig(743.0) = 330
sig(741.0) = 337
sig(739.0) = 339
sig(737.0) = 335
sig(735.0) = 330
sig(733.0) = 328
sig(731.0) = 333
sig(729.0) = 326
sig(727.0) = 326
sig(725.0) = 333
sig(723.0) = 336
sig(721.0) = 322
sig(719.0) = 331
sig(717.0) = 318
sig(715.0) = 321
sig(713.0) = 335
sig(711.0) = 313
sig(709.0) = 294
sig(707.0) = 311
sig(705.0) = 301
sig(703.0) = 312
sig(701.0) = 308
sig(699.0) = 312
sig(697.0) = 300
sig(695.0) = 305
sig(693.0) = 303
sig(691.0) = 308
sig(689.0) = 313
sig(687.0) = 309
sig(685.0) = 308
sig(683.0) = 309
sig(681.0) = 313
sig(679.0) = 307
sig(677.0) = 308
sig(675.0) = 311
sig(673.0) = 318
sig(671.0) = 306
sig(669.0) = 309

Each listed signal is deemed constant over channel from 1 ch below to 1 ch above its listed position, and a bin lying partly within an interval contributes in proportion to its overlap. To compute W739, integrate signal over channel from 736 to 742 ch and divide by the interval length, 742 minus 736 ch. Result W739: 337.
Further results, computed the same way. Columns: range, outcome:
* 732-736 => 329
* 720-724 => 329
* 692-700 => 305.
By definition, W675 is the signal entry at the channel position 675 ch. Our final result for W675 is 311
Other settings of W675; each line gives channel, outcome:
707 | 311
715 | 321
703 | 312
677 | 308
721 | 322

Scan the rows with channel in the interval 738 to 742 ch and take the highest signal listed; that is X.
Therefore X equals 339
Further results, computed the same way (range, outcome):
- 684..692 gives 313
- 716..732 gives 336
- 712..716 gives 335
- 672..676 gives 318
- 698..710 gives 312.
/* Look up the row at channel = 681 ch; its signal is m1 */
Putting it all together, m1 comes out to 313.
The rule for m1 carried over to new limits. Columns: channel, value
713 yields 335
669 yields 309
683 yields 309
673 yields 318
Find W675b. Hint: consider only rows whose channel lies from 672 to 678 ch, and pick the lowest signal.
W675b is 308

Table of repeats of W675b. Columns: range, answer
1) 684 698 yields 300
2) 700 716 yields 294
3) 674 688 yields 307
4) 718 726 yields 322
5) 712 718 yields 318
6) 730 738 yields 328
